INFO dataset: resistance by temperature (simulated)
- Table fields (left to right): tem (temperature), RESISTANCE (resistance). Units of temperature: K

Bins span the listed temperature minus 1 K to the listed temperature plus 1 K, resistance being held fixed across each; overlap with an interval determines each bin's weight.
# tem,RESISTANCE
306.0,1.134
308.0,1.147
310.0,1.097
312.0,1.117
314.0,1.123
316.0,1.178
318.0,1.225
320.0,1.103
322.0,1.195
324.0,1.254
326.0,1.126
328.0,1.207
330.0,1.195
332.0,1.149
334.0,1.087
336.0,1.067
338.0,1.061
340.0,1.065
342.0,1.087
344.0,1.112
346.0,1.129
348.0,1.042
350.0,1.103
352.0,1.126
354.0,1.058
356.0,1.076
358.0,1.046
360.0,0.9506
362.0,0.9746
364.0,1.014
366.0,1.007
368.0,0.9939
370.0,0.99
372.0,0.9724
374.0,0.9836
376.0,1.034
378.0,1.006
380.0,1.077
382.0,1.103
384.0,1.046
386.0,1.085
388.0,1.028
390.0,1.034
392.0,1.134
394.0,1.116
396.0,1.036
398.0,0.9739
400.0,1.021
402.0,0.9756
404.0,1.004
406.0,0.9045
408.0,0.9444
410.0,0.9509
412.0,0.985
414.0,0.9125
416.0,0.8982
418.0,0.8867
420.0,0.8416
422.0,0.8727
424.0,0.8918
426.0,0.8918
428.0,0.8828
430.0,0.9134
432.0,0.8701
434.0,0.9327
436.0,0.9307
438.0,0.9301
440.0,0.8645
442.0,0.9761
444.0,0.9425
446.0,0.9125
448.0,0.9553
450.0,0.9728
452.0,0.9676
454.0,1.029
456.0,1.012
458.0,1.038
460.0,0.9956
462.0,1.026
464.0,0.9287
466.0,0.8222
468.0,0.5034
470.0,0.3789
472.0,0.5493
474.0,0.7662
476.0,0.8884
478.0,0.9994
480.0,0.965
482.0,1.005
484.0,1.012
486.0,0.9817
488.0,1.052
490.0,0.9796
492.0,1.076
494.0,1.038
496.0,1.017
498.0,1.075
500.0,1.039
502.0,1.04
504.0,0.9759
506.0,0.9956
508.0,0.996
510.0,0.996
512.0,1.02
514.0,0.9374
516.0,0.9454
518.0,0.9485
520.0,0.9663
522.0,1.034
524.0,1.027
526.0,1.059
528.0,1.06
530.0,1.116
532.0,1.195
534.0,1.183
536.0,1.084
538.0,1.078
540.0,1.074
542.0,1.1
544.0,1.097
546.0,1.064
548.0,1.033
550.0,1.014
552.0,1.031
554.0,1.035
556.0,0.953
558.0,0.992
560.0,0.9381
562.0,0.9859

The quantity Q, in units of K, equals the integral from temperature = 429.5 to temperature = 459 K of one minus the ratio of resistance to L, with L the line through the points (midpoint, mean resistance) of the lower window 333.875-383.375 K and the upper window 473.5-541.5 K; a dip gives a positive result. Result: 2.3 K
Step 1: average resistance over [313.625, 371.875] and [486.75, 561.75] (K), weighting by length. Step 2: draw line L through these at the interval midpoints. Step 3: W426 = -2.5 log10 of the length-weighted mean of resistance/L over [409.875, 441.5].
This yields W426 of 0.179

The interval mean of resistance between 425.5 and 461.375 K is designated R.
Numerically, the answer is 0.947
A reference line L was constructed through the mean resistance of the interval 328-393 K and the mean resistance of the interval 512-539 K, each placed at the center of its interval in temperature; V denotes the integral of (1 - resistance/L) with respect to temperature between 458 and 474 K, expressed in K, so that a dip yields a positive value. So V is 4.4 K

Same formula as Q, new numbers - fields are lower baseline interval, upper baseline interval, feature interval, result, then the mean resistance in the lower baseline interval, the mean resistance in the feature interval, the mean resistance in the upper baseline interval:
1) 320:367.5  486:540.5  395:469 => 9.3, 1.09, 0.93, 1.04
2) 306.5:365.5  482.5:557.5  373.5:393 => 0.6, 1.11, 1.05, 1.04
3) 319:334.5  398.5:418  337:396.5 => 0.6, 1.17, 1.05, 0.952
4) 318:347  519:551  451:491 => 7.2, 1.13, 0.895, 1.07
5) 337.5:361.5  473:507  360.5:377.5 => 1.0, 1.07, 0.995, 0.994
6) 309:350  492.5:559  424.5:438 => 2.2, 1.13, 0.905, 1.04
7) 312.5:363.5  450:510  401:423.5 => 2.1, 1.11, 0.924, 0.938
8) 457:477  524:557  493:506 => -1.6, 0.79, 1.03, 1.07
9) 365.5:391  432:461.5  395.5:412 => 0.5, 1.03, 0.975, 0.959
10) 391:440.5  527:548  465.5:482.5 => 4.4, 0.943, 0.755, 1.1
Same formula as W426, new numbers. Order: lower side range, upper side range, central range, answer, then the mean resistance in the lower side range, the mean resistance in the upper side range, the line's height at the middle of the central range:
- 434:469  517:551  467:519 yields 0.08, 0.93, 1.07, 0.999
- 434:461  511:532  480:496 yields -0.02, 0.962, 1.02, 0.994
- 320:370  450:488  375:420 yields 0.00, 1.09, 0.888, 1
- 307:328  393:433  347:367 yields 0.03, 1.16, 0.939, 1.07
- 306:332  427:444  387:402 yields -0.05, 1.16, 0.914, 1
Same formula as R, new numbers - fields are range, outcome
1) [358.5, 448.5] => 0.971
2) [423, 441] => 0.901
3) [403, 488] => 0.905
